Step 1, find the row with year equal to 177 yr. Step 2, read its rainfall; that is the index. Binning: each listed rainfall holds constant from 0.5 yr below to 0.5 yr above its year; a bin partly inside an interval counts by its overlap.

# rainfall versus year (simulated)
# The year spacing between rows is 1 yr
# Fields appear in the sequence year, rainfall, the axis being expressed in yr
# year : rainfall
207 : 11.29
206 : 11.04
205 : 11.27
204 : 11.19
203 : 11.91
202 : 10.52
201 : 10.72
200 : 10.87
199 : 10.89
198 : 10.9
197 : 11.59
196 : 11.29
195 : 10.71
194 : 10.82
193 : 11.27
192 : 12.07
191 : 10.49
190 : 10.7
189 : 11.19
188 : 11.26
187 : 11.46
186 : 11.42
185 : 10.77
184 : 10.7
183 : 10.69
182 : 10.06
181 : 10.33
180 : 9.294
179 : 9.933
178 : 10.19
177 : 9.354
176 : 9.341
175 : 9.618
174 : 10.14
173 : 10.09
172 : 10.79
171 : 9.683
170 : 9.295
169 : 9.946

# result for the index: 9.354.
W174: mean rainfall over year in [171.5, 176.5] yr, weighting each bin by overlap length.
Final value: 10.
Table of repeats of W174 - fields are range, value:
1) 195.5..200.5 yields 11.1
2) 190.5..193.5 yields 11.3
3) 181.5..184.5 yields 10.5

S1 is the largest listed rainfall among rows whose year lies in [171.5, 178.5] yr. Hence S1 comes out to 10.79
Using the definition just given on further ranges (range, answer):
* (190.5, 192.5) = 12.07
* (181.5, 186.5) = 11.42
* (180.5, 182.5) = 10.33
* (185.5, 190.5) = 11.46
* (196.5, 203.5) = 11.91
